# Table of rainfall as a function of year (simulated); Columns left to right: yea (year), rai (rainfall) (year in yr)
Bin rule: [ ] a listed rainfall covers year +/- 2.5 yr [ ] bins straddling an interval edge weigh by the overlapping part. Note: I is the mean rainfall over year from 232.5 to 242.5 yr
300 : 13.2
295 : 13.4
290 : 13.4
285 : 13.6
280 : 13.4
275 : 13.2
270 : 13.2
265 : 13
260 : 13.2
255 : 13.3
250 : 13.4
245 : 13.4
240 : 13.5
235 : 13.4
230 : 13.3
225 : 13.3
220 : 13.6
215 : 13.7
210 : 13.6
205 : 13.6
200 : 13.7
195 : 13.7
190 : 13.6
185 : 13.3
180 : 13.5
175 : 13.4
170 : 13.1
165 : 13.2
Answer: 13.4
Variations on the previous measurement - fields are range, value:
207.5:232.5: 13.5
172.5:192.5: 13.4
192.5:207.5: 13.7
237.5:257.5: 13.4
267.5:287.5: 13.3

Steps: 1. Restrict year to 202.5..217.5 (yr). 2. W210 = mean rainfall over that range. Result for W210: 13.6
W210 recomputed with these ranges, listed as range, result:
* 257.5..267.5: 13.1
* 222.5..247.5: 13.4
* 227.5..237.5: 13.3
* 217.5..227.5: 13.4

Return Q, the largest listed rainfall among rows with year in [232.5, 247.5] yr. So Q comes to 13.5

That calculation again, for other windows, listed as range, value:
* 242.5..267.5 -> 13.4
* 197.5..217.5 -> 13.7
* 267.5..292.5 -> 13.6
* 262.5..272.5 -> 13.2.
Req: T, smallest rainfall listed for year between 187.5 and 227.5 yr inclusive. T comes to 13.3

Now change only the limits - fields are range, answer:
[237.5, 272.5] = 13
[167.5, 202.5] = 13.1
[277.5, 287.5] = 13.4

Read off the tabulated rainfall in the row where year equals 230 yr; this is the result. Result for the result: 13.3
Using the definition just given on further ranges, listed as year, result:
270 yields 13.2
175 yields 13.4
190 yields 13.6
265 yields 13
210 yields 13.6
